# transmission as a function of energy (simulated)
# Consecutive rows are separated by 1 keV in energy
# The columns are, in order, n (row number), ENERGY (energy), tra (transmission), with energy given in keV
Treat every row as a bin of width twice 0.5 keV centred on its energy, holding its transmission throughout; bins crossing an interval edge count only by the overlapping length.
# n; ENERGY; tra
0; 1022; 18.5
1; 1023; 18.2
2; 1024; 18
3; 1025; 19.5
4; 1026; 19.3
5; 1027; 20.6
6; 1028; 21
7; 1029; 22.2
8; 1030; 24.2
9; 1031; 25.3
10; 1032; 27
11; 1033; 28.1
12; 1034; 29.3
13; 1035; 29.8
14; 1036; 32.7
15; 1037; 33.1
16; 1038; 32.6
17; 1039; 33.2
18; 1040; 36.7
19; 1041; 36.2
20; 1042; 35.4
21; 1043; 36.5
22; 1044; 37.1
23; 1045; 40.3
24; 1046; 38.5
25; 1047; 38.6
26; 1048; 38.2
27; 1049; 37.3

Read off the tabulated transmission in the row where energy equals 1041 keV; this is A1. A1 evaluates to 36.2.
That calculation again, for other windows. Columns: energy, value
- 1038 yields 32.6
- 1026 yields 19.3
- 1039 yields 33.2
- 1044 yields 37.1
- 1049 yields 37.3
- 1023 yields 18.2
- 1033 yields 28.1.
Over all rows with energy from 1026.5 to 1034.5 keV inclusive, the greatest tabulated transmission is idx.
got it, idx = 29.3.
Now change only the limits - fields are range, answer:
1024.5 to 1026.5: 19.5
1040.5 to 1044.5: 37.1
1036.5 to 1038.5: 33.1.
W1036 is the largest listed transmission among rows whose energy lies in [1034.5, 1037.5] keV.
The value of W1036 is 33.1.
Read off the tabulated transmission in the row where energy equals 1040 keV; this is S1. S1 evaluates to 36.7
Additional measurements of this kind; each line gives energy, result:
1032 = 27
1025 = 19.5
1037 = 33.1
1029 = 22.2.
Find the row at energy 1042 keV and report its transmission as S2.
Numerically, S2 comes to 35.4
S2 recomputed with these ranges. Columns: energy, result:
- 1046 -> 38.5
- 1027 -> 20.6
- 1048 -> 38.2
